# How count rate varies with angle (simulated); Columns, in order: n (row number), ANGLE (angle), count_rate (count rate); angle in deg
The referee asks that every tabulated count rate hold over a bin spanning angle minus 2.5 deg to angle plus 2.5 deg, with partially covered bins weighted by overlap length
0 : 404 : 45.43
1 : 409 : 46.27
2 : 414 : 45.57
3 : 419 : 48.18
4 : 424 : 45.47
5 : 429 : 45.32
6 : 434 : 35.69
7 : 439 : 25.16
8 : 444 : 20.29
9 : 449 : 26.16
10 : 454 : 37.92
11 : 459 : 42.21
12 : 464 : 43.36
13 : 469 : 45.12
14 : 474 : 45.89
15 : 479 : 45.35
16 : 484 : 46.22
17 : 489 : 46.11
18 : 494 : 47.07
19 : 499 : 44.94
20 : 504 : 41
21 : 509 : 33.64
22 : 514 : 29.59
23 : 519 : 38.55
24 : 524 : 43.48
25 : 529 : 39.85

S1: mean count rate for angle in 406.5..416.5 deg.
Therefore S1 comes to 45.9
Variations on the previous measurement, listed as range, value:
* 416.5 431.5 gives 46.3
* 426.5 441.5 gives 35.4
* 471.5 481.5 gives 45.6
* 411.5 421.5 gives 46.9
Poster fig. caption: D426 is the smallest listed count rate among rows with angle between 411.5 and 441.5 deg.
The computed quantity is 25.16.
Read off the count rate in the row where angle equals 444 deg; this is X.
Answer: 20.29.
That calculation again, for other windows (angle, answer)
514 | 29.59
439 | 25.16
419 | 48.18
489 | 46.11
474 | 45.89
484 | 46.22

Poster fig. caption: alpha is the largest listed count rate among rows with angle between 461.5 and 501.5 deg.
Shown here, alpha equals 47.07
